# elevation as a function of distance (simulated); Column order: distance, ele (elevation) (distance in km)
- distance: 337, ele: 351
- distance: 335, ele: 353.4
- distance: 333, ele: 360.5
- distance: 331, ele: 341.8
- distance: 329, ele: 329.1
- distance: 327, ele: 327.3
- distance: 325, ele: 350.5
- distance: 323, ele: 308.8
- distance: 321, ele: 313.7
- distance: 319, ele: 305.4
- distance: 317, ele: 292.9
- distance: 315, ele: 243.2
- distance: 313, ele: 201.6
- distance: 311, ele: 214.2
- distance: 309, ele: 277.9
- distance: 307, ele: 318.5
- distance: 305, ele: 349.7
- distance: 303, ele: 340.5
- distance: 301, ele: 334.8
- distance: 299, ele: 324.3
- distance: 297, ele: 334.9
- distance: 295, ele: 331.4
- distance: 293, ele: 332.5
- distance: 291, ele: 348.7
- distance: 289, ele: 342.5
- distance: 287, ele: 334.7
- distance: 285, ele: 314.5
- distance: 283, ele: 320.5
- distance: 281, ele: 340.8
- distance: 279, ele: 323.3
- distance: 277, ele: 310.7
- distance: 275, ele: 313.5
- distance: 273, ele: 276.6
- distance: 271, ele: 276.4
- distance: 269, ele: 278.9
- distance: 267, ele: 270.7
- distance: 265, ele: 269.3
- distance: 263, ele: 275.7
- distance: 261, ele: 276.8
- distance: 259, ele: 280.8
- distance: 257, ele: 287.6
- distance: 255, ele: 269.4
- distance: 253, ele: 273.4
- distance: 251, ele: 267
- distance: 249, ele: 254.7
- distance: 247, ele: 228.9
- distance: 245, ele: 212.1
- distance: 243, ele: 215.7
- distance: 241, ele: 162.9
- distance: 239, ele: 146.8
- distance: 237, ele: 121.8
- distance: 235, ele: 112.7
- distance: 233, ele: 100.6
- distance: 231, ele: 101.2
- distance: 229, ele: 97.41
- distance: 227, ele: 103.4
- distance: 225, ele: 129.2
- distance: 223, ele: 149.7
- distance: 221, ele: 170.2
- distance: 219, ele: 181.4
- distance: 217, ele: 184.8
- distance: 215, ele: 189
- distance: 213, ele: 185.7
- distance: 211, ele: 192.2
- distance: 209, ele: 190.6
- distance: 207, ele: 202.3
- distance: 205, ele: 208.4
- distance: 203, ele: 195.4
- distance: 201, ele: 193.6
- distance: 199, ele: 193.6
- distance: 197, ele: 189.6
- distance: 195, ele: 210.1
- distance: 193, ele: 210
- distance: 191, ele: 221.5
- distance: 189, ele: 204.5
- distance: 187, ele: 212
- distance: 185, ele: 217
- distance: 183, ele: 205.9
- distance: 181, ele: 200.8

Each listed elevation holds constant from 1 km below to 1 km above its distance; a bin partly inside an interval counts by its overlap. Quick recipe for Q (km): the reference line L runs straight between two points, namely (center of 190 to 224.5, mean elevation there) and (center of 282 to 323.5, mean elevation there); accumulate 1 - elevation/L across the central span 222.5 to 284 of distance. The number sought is 6.12 km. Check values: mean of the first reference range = 191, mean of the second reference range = 309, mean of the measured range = 228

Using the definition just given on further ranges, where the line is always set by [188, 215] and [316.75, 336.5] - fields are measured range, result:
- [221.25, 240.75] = 9.2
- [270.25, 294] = -3.0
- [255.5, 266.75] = -0.7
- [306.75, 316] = 2.0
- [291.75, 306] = -1.6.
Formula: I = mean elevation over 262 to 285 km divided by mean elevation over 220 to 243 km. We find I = 2.27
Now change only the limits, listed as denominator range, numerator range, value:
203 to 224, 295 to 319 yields 1.59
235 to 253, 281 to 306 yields 1.67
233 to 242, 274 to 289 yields 2.45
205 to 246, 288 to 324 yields 1.93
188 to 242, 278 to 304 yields 1.97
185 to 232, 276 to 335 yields 1.76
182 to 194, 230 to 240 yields 0.55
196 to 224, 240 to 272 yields 1.37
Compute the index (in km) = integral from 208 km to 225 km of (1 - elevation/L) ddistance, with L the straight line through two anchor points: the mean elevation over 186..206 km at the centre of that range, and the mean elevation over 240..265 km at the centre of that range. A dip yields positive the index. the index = 3.33 km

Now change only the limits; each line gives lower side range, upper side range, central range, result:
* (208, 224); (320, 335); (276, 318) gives -3.0 km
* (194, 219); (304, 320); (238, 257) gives -0.2 km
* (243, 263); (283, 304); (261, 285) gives 0.0 km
